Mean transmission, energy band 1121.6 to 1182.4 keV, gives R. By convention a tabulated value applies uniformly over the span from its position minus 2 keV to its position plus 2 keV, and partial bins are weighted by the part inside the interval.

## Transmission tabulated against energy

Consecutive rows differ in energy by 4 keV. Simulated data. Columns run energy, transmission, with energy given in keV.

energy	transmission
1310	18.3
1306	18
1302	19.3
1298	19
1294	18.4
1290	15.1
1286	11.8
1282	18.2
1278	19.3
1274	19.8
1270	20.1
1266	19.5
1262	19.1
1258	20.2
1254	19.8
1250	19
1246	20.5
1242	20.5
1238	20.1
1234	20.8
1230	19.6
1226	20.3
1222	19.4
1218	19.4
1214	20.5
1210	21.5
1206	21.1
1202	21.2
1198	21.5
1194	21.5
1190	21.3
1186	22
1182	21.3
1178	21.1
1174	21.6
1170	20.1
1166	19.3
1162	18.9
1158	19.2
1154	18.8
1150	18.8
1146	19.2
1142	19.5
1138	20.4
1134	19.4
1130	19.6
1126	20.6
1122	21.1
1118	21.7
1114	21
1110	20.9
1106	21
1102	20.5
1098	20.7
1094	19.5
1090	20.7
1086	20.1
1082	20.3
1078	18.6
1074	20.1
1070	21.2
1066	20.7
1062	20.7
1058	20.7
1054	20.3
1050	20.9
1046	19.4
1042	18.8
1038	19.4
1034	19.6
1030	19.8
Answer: 19.9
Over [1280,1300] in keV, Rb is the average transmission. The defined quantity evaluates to 16.5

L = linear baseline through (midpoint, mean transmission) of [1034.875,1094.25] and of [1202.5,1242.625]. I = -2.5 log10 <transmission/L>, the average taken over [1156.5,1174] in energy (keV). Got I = 0.03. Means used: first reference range 20.1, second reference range 20.3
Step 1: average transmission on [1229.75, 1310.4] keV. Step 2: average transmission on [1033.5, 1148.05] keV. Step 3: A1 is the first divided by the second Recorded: 0.9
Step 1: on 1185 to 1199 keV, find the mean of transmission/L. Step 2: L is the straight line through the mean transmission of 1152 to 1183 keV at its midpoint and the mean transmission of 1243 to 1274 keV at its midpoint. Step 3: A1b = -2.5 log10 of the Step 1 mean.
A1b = -0.08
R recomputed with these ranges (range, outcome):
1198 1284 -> 20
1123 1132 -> 20.2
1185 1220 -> 21.1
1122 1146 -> 19.9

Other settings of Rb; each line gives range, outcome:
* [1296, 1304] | 19.1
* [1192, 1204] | 21.4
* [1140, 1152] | 19.2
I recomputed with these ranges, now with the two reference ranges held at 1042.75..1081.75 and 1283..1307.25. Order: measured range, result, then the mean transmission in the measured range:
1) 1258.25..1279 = -0.14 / 19.6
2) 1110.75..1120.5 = -0.10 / 21.3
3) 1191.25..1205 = -0.17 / 21.4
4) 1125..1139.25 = -0.04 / 19.9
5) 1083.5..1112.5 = -0.04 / 20.5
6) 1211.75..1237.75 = -0.12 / 20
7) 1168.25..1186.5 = -0.14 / 21.2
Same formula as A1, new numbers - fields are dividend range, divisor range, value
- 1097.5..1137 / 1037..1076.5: 1.02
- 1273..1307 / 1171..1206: 0.82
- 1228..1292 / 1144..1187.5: 0.95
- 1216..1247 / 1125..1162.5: 1.03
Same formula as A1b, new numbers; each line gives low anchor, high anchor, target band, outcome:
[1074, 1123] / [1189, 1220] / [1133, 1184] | 0.05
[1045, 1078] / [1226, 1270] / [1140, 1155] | 0.06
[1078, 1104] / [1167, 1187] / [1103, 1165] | 0.03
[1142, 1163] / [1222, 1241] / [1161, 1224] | -0.06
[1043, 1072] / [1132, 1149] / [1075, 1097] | 0.02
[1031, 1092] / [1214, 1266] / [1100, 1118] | -0.05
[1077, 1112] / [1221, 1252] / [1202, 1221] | -0.03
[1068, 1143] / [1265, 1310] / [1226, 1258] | -0.08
